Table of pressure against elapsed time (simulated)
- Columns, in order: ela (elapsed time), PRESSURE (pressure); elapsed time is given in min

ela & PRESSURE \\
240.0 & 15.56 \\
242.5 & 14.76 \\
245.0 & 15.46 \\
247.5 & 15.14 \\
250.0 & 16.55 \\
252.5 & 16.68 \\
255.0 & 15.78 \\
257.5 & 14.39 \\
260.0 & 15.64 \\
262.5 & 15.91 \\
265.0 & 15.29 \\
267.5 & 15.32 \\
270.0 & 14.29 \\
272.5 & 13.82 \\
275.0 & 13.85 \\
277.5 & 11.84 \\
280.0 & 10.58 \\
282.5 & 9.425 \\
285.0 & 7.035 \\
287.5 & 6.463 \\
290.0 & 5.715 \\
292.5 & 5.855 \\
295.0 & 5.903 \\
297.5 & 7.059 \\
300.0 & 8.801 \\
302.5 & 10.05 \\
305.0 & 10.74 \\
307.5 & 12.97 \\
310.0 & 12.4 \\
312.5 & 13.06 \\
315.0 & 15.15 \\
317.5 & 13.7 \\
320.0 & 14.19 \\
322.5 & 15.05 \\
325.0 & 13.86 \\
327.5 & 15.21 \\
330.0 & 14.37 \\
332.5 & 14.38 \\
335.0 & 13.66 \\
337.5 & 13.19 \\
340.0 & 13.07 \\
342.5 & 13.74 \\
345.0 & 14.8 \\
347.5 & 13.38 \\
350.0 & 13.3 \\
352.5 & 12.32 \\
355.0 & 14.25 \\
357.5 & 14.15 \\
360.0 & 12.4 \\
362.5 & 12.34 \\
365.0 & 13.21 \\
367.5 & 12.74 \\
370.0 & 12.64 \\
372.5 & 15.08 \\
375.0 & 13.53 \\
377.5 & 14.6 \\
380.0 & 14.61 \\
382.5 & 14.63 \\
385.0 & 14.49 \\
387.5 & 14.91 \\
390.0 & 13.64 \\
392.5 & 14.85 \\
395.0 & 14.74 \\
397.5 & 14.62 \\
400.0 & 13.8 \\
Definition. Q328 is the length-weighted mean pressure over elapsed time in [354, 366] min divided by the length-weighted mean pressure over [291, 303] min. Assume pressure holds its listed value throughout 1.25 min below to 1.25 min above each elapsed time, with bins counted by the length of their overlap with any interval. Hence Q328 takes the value 1.8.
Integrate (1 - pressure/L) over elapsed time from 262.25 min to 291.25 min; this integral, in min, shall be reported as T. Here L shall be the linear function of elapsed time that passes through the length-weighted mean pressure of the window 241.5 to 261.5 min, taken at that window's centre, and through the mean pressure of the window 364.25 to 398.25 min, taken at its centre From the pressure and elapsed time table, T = 7.3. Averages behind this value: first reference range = 15.6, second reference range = 14.2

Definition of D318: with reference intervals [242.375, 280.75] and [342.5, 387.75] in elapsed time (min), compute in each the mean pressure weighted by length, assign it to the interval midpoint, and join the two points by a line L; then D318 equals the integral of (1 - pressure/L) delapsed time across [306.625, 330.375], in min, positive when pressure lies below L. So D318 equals 0.3 min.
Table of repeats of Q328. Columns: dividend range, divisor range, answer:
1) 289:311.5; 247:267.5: 0.57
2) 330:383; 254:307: 1.22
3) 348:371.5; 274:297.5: 1.56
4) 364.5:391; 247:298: 1.16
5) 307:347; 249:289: 1.05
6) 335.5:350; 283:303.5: 1.90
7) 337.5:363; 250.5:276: 0.88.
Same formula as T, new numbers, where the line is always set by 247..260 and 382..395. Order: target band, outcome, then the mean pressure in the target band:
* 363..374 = 1.0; 13.3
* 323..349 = 1.7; 14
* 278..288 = 4.3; 8.78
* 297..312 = 4.6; 10.6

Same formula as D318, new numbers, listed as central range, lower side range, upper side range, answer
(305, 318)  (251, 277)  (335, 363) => 0.9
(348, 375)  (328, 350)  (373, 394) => 1.7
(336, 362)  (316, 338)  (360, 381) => 0.8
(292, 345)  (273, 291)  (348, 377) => -4.9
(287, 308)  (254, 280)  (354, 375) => 9.0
